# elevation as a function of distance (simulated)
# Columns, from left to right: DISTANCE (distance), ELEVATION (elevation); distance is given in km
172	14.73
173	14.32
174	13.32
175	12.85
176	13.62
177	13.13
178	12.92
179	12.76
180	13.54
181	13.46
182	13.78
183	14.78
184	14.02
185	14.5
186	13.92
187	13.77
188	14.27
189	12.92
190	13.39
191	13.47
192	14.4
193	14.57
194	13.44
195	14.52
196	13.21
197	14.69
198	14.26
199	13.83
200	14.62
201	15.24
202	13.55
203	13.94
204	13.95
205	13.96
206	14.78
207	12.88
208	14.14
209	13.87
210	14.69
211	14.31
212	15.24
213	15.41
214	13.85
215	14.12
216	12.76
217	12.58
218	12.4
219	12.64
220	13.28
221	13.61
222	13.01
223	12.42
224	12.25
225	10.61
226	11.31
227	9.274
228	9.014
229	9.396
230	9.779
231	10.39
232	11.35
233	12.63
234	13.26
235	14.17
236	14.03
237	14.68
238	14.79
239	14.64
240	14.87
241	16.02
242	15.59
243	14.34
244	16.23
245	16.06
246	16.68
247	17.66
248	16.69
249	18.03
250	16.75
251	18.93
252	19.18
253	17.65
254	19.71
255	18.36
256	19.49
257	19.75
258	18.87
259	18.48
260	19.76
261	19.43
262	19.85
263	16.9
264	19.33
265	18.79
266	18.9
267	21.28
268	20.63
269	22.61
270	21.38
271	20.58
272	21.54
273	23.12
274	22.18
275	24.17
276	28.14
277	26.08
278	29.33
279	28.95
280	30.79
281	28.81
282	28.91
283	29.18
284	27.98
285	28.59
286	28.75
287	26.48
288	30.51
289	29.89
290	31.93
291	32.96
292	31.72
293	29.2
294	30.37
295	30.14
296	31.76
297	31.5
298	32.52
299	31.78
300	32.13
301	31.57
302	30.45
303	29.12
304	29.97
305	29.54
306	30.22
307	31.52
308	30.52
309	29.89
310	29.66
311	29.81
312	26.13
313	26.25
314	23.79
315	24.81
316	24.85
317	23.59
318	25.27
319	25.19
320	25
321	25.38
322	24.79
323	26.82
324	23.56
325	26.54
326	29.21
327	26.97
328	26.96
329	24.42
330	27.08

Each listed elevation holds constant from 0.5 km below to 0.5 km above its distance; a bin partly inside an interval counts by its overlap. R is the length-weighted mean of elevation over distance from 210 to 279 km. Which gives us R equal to 16.7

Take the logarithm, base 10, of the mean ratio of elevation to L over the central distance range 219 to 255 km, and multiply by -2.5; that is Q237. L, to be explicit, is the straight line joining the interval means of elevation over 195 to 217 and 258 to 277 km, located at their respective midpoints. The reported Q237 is 0.24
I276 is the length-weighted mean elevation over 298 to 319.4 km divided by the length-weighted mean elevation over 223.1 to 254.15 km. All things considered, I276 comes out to 2.0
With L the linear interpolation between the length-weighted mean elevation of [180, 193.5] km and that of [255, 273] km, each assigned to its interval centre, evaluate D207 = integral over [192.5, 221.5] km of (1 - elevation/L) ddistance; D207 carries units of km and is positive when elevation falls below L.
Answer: 2.8 km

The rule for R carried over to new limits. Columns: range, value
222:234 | 11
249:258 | 18.7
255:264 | 19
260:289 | 24.4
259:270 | 19.8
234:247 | 15.2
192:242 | 13.3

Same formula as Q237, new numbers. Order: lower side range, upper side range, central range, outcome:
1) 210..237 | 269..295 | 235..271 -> 0.13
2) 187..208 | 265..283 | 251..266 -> 0.18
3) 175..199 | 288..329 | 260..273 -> 0.16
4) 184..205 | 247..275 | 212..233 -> 0.33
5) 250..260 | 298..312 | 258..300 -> -0.06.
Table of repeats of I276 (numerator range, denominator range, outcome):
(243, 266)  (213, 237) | 1.49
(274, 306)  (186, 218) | 2.12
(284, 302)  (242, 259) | 1.73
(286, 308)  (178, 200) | 2.21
